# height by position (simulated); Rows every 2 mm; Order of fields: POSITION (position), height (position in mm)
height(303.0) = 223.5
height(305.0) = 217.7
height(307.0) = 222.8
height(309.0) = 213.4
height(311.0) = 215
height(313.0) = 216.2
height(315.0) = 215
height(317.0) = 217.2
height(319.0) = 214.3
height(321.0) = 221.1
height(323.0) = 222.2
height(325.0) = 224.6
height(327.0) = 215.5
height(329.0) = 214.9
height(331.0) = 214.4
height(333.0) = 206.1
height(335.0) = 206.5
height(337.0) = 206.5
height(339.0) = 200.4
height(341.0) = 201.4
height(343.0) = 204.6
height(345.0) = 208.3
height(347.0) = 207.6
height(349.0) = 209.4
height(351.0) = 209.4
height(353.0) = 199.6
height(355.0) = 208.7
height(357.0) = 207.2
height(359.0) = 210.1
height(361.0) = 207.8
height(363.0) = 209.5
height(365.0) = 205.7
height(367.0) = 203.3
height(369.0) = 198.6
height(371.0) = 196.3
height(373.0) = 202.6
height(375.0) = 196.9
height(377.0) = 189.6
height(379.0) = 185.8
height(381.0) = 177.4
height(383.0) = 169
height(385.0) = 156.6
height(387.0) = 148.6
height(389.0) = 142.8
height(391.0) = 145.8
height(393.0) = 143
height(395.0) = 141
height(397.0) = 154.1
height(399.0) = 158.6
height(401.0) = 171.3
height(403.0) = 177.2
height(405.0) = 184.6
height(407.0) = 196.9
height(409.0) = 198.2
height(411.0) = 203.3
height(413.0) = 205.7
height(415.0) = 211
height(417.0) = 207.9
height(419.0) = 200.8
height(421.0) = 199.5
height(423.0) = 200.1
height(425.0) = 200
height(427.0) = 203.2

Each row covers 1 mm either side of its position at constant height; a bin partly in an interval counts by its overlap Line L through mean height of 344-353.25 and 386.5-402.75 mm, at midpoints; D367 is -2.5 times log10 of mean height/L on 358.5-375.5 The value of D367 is -0.102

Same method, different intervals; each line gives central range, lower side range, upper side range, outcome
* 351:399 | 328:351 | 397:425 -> 0.100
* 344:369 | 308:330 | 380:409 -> -0.091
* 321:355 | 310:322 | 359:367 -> 0.013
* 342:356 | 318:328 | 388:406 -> -0.049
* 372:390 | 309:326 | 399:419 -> 0.155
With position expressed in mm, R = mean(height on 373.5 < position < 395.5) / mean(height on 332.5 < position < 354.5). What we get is 0.80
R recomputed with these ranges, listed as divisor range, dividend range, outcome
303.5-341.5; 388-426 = 0.85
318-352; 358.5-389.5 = 0.89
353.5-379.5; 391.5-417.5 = 0.89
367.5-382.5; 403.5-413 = 1.02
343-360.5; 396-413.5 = 0.88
